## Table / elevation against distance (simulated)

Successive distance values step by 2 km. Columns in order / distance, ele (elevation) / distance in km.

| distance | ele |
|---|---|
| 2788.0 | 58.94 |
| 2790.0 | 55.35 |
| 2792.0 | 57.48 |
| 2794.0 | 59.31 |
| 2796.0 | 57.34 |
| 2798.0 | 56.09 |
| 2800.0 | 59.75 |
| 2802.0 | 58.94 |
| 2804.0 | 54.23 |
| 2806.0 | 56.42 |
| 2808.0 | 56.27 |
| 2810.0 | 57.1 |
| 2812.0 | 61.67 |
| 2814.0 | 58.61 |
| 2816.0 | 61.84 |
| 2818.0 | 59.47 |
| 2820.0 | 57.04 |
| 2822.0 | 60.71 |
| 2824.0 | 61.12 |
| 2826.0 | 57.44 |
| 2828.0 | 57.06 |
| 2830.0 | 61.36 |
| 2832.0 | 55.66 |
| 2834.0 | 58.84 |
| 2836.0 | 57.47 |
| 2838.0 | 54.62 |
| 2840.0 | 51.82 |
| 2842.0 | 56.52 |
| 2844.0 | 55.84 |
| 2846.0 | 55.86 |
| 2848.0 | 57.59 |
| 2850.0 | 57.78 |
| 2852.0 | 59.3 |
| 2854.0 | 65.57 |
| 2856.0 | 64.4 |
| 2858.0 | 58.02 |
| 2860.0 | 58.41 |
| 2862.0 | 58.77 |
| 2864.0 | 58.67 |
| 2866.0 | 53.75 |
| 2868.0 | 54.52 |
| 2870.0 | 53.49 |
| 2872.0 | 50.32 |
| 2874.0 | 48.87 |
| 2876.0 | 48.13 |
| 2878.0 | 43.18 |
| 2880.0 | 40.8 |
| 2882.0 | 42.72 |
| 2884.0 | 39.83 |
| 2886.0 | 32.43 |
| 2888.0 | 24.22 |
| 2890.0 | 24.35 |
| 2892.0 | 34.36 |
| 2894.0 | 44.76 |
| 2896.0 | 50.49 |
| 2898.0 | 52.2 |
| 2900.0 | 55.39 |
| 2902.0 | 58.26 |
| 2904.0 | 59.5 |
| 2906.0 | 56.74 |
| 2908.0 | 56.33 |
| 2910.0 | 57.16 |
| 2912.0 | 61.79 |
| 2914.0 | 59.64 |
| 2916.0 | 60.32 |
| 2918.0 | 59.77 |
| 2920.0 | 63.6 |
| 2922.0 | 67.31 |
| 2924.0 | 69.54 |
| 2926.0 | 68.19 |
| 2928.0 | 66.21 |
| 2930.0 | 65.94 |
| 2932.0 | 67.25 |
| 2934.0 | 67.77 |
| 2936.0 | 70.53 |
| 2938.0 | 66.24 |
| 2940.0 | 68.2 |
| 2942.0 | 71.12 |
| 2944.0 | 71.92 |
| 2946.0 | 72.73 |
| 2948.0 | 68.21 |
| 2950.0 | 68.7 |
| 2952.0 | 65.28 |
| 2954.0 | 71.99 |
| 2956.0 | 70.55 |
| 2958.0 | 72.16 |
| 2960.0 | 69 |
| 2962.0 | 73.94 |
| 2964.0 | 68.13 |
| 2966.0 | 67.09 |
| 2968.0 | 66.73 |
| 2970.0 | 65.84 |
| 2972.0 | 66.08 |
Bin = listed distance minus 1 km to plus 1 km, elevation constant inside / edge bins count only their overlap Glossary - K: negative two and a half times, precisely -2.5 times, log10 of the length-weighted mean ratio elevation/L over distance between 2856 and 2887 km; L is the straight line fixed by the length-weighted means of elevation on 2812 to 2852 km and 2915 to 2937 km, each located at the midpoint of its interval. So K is 0.22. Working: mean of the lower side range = 57.9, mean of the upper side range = 66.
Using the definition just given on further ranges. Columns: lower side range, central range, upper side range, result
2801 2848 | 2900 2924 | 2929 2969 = 0.10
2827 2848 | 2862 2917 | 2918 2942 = 0.26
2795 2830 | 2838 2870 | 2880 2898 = -0.22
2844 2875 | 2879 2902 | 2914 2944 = 0.44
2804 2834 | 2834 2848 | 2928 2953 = 0.09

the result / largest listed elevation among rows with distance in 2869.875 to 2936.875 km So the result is 70.53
